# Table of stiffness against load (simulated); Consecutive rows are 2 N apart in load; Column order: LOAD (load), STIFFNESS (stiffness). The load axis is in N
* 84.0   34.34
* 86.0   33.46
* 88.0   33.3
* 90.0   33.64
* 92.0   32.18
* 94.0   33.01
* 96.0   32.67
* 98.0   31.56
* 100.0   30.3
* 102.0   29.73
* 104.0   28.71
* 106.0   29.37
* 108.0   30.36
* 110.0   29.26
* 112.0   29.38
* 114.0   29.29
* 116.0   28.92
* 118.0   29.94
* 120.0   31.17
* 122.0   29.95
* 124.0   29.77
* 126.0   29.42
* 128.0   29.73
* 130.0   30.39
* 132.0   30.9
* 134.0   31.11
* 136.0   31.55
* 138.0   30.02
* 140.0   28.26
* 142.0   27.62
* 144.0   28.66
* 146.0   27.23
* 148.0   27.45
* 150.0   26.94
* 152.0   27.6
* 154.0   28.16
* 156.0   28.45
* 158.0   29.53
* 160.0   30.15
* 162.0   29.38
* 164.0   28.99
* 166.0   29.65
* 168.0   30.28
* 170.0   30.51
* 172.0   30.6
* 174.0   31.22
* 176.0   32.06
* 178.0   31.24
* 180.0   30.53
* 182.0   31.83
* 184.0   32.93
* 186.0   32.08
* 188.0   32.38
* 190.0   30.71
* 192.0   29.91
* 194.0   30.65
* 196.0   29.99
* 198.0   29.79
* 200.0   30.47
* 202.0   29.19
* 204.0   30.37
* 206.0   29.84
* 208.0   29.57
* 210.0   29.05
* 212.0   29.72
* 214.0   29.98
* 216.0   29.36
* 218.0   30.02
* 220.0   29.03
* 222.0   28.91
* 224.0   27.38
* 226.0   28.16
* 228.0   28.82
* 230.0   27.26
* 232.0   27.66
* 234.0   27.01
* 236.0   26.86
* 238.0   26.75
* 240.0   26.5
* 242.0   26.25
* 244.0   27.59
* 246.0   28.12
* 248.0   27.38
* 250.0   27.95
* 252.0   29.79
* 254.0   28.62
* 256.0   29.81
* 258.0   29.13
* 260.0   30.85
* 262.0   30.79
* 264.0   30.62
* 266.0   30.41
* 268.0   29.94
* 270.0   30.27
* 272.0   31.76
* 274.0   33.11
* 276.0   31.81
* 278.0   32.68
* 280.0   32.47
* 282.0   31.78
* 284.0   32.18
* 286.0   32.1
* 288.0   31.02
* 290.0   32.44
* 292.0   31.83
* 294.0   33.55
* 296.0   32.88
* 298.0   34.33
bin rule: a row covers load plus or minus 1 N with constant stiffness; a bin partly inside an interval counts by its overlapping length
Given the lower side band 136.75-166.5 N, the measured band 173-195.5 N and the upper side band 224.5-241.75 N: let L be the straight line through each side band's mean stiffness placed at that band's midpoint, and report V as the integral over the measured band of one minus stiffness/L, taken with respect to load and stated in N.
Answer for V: -2.7 N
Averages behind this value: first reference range 28.5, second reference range 27.3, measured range 31.4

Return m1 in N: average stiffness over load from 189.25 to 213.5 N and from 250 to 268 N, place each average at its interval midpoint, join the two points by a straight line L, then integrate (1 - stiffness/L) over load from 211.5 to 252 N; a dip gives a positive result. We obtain 2.50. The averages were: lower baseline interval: 29.9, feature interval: 28.1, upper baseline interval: 29.9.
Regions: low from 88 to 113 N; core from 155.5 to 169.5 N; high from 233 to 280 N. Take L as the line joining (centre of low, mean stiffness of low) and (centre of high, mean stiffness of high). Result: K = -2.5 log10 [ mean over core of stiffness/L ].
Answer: 0.03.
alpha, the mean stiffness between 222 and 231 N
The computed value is 28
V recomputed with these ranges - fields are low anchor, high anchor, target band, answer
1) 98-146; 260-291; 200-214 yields 0.5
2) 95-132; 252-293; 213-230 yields 1.1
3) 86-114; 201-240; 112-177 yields 1.4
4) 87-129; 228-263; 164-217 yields -2.5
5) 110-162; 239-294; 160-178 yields -0.5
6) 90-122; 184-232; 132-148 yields 0.5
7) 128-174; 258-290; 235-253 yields 2.0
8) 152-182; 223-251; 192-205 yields -0.5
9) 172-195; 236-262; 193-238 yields 1.3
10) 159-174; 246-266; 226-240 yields 1.0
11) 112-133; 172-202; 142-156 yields 1.2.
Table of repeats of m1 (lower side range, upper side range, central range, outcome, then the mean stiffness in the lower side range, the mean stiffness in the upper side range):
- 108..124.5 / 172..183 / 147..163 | 1.2 N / 29.7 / 31.3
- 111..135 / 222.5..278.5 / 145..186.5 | -0.2 N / 30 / 29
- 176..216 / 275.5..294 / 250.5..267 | 0.9 N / 30.5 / 32.1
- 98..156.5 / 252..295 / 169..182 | -0.5 N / 29.3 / 31.3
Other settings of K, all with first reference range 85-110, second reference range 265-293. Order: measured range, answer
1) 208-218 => 0.072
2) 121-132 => 0.054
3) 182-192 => -0.008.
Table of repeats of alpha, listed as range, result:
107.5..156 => 29.3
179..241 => 29.4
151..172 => 29.3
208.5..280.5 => 29.2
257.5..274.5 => 30.7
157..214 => 30.4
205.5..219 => 29.6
